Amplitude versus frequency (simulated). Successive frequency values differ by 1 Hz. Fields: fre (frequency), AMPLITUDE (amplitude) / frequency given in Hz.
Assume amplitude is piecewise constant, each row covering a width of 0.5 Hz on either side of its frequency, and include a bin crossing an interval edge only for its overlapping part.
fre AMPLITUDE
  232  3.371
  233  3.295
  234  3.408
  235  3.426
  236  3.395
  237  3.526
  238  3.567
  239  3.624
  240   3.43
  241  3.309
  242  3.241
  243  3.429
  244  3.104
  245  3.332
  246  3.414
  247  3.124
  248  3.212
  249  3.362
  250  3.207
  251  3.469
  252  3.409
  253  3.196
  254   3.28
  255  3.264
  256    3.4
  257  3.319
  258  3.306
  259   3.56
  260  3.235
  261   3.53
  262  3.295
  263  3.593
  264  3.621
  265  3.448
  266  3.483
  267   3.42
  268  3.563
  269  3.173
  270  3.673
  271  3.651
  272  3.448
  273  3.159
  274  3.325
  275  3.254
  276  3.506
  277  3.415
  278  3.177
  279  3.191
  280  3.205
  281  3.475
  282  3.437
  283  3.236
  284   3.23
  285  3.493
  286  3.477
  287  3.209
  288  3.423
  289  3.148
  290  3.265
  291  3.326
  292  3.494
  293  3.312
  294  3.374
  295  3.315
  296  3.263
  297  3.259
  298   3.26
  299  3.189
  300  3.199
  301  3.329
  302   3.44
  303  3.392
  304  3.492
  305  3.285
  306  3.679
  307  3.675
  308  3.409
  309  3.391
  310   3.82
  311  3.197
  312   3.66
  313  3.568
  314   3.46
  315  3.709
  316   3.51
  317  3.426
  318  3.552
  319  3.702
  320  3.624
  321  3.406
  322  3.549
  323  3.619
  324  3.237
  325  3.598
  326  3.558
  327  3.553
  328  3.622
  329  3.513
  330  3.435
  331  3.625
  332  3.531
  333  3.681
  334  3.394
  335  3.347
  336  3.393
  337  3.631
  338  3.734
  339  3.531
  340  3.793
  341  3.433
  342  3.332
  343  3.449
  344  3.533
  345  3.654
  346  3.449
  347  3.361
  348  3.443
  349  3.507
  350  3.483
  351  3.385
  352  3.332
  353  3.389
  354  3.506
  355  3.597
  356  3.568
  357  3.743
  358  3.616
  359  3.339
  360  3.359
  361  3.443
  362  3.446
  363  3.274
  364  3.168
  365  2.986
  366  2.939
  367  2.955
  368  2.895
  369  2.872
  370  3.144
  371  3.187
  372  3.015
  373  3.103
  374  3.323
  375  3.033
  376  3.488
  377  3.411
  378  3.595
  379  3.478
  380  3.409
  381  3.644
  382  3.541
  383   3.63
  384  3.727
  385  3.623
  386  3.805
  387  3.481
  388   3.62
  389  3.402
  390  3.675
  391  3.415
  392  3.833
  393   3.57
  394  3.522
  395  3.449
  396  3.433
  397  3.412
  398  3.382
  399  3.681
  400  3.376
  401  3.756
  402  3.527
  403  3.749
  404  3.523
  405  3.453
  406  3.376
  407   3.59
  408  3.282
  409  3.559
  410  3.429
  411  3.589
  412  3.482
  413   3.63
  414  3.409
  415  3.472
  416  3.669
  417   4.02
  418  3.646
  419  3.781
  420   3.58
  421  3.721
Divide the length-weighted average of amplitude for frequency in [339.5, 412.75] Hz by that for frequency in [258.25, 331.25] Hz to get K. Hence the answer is 1.00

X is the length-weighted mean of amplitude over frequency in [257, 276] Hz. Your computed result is 3.43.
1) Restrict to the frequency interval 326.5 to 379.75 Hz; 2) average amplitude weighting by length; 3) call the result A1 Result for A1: 3.4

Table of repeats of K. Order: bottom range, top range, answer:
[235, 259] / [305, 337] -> 1.05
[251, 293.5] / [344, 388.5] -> 1.00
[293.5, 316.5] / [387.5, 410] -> 1.03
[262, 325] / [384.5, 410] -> 1.04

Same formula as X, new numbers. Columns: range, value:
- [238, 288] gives 3.37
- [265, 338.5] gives 3.44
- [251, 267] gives 3.4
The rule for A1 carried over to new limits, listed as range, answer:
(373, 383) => 3.43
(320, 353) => 3.5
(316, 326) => 3.52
